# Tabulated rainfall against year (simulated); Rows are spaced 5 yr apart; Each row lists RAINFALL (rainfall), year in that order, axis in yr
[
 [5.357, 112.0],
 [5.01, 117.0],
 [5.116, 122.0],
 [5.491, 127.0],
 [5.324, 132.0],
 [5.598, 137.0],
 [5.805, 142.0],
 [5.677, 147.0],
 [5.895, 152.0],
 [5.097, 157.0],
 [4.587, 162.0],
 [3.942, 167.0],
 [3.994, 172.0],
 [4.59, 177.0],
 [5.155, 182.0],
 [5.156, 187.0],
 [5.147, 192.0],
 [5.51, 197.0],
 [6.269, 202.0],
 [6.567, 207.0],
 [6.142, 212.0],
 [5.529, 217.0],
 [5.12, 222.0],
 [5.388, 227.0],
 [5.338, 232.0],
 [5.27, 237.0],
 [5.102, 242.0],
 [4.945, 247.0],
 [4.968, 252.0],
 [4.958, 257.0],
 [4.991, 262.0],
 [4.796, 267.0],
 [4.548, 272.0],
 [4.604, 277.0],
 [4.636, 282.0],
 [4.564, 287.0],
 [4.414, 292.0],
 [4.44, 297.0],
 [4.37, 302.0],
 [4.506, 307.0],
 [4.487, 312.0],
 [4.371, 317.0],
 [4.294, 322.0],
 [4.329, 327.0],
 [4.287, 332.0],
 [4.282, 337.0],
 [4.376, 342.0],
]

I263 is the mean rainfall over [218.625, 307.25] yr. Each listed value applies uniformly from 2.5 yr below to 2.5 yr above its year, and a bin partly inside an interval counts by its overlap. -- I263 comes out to 4.85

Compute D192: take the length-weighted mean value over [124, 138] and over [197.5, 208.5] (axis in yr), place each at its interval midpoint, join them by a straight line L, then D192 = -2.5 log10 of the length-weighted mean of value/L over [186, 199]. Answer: 0.16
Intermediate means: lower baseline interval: 5.44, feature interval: 5.28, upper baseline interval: 6.24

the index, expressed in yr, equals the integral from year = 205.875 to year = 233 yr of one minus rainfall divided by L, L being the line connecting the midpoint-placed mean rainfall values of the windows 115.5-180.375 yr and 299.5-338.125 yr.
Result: -4.9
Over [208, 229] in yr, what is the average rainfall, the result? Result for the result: 5.62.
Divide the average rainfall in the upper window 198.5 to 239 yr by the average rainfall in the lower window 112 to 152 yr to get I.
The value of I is 1.05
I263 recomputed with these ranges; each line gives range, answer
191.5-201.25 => 5.53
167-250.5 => 5.28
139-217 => 5.31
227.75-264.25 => 5.1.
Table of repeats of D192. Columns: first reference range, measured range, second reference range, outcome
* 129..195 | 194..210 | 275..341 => -0.24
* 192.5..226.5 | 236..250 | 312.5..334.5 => 0.06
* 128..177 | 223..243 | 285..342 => -0.12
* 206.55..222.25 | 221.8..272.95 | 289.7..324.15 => 0.06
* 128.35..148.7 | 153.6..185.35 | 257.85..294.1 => 0.17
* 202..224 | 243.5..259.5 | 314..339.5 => 0.08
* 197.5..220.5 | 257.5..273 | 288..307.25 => 0.04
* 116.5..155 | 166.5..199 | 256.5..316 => 0.08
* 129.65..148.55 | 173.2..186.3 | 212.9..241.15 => 0.14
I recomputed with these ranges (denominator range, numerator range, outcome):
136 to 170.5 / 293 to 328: 0.85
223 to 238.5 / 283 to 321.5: 0.84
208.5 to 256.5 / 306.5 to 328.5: 0.82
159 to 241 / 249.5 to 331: 0.87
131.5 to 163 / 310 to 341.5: 0.79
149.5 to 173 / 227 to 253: 1.09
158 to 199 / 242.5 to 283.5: 1.01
